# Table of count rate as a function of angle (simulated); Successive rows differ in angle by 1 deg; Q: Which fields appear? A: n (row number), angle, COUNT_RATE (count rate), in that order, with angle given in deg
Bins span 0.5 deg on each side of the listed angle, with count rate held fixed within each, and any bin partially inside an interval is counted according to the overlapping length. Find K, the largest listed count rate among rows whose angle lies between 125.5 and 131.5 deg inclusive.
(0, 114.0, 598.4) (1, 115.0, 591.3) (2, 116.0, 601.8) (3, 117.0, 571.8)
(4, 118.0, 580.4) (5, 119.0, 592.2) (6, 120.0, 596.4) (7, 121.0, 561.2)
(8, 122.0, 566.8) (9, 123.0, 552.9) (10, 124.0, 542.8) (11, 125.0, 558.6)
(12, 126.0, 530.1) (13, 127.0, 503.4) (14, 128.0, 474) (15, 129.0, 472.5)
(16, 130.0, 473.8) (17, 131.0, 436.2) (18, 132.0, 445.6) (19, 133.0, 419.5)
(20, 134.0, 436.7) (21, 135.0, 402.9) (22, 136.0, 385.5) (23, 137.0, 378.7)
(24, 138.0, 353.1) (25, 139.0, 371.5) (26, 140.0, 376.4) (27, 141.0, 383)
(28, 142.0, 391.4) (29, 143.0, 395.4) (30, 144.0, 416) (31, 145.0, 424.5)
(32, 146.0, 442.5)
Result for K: 530.1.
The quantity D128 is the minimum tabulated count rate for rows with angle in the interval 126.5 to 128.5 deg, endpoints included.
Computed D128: 474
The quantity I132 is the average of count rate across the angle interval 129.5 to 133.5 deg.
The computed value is 444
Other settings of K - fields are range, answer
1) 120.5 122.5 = 566.8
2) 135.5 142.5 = 391.4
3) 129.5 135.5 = 473.8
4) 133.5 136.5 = 436.7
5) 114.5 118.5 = 601.8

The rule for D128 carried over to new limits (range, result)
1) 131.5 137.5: 378.7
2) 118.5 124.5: 542.8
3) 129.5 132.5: 436.2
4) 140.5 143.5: 383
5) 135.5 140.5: 353.1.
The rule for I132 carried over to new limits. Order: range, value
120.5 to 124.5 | 556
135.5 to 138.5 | 372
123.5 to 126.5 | 544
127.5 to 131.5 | 464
